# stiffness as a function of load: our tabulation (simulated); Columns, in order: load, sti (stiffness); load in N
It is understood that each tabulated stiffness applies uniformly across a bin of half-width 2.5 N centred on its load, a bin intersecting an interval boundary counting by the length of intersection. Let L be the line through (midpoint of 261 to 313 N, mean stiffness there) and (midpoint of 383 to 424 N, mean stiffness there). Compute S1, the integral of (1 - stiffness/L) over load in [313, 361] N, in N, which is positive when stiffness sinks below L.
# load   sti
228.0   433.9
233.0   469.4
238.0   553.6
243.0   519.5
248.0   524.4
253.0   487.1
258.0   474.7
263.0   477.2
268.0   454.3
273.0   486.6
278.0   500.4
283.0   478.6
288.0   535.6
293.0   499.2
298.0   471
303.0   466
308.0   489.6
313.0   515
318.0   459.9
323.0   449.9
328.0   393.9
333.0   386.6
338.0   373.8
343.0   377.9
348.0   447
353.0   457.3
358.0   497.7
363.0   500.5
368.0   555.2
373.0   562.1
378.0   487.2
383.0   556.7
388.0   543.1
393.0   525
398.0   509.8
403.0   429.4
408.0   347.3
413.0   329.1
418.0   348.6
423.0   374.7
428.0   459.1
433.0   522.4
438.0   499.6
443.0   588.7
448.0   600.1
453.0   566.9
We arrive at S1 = 3.4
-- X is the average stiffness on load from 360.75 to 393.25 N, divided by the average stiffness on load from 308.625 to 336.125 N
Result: 1.20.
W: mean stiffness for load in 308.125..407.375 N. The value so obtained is 473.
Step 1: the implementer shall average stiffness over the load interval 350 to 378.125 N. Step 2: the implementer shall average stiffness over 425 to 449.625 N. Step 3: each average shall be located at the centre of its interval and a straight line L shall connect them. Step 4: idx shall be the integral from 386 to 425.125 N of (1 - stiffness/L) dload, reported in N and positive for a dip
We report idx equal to 7.2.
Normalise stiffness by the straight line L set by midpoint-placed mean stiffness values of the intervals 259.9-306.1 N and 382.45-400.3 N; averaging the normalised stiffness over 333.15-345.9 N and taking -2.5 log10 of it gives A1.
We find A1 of 0.32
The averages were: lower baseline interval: 485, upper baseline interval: 531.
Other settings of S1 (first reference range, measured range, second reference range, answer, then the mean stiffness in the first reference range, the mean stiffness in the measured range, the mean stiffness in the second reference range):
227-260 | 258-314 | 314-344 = -3.9 N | 498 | 487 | 414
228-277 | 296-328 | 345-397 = 2.1 N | 491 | 469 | 512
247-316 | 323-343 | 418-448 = 3.9 N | 489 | 392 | 486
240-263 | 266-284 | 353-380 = 0.8 N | 500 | 481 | 515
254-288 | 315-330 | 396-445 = 0.9 N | 483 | 439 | 439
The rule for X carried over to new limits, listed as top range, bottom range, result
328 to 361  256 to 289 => 0.87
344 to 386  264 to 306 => 1.04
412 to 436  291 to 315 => 0.85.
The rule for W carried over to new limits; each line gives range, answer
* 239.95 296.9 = 494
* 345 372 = 493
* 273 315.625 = 494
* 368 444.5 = 473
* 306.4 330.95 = 459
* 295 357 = 443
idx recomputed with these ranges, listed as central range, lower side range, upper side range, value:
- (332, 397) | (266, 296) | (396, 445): -3.64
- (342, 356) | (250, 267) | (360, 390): 2.31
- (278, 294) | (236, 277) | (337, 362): -0.88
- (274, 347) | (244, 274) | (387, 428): 1.17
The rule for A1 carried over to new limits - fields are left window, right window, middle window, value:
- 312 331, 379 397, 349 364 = 0.031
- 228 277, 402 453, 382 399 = -0.153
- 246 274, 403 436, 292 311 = -0.044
